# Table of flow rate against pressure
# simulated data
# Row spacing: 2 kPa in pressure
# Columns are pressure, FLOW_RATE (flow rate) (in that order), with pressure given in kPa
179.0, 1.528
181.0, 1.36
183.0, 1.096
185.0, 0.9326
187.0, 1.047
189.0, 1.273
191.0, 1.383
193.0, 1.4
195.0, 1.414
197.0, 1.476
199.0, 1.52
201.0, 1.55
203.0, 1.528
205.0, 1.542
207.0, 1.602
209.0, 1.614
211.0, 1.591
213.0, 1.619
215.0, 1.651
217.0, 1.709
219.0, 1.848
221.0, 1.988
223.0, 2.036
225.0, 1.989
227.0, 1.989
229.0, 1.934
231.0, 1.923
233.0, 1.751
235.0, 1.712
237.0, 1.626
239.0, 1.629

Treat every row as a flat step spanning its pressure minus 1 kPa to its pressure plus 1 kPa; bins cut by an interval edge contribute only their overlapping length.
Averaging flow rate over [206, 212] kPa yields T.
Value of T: 1.6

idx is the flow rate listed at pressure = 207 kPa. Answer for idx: 1.602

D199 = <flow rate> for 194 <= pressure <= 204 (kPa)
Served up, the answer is 1.5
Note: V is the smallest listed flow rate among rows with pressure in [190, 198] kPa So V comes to 1.383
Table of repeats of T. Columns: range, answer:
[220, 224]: 2.01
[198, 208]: 1.55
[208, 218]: 1.64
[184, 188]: 0.99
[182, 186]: 1.01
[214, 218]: 1.68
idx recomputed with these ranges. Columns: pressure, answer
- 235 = 1.712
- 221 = 1.988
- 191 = 1.383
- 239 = 1.629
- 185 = 0.9326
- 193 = 1.4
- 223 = 2.036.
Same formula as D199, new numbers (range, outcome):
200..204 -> 1.54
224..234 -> 1.92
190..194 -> 1.39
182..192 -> 1.15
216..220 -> 1.78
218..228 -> 1.97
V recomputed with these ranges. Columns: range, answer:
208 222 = 1.591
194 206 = 1.414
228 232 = 1.923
